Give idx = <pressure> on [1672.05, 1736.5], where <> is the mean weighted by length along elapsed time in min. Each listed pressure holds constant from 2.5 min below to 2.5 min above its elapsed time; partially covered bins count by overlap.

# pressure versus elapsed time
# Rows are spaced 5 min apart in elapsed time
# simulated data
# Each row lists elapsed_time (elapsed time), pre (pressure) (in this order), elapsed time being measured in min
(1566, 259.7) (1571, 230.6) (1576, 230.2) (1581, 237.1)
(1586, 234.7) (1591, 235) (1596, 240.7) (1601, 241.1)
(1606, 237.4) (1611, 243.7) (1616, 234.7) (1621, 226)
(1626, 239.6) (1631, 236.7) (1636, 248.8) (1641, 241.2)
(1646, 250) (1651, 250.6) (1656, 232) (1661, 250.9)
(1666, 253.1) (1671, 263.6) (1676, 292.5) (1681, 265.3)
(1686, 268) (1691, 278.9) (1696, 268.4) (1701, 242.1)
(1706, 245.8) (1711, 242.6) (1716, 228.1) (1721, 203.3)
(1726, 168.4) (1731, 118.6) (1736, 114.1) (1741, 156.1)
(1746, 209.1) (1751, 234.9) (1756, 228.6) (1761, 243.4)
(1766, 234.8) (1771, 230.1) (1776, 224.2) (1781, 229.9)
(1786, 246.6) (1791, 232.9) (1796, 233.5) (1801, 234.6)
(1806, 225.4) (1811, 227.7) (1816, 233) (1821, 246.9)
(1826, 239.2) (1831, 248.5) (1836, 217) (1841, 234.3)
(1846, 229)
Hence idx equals 230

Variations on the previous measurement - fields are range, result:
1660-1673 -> 256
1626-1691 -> 255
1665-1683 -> 270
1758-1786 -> 234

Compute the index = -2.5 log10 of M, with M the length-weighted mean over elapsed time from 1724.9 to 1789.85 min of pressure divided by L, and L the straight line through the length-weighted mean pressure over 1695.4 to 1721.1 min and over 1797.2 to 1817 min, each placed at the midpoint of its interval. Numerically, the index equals 0.15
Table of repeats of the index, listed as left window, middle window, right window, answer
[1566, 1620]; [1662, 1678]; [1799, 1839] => -0.13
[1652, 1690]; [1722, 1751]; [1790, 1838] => 0.46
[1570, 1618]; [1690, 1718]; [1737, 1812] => -0.10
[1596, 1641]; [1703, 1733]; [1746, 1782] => 0.15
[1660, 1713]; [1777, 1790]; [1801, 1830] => 0.03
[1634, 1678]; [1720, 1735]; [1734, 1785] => 0.41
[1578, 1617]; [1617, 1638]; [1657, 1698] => 0.05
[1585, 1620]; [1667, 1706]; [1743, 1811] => -0.14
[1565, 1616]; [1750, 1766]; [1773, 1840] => 0.00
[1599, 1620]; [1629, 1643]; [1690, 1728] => -0.02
